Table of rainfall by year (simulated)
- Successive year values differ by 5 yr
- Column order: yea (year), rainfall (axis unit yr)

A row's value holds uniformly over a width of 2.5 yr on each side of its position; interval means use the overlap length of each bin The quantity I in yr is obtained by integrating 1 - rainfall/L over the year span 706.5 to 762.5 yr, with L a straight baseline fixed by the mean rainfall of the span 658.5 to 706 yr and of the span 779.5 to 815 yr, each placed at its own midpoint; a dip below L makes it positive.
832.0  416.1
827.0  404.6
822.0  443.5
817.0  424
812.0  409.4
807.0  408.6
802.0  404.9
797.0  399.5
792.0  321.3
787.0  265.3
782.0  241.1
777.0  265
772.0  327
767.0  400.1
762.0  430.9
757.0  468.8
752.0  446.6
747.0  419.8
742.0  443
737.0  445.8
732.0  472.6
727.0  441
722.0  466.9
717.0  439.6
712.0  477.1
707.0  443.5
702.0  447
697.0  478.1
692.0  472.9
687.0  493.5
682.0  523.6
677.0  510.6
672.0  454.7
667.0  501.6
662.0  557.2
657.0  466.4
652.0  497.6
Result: -3.12 yr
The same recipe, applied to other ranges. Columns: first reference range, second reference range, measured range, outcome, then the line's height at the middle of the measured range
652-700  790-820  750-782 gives 3.8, 426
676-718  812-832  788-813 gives 2.9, 431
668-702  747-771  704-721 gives 0.4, 465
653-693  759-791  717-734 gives -2.0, 409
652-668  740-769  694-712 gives 0.6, 475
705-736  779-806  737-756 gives -1.4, 411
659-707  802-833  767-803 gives 9.5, 435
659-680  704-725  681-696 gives -0.2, 485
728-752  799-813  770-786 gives 5.6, 423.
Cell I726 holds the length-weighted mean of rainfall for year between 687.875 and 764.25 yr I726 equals 454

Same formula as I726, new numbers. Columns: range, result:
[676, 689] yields 510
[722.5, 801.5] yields 388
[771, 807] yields 324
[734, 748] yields 439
